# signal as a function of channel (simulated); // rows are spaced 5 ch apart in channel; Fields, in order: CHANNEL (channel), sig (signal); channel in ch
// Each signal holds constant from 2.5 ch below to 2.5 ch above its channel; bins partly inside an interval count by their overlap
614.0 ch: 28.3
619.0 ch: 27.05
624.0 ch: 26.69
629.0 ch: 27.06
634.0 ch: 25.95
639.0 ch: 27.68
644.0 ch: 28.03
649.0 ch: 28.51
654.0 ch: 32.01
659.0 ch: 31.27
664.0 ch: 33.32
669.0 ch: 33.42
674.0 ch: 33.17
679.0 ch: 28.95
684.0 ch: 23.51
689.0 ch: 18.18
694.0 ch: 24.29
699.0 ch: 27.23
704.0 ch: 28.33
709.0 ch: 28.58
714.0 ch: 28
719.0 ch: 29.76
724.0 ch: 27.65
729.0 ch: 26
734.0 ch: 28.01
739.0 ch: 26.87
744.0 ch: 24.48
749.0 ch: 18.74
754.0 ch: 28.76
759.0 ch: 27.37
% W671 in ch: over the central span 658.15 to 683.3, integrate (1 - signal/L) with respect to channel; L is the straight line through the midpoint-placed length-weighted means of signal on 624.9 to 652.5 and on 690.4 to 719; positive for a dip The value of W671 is -3.8 ch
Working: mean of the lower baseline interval 27.6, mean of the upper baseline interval 27.2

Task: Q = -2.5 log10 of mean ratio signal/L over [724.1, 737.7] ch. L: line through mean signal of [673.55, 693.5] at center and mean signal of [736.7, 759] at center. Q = -0.09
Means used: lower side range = 25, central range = 27.1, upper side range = 25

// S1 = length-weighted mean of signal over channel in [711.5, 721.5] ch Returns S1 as 28.9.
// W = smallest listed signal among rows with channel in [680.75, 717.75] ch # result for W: 18.18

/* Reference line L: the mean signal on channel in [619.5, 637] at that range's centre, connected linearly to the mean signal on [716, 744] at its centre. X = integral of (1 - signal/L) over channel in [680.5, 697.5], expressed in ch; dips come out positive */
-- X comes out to 2.75 ch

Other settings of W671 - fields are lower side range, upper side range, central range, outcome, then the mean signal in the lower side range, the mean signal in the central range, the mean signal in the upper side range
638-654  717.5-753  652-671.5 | -2.96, 28.7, 32.5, 25.9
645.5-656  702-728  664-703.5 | 2.33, 30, 27.4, 28.3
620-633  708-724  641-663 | -2.27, 26.8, 30.1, 28.6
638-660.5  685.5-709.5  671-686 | -1.15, 29.5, 28.9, 25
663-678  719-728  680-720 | 5.39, 32.9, 26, 28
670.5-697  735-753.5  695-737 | -4.56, 25.9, 27.8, 24.3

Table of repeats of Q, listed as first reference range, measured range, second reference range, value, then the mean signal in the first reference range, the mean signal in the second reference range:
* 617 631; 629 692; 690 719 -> -0.062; 26.9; 27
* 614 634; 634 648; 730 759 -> -0.032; 27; 25.6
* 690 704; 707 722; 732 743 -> -0.105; 25.4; 27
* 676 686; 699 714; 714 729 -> -0.022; 26.7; 28.1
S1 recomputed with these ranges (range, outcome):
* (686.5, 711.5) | 25.3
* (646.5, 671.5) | 31.7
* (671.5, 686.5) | 28.5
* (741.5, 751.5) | 21.6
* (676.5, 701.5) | 24.4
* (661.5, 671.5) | 33.4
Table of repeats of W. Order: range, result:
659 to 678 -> 31.27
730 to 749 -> 18.74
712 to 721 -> 28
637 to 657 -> 27.68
